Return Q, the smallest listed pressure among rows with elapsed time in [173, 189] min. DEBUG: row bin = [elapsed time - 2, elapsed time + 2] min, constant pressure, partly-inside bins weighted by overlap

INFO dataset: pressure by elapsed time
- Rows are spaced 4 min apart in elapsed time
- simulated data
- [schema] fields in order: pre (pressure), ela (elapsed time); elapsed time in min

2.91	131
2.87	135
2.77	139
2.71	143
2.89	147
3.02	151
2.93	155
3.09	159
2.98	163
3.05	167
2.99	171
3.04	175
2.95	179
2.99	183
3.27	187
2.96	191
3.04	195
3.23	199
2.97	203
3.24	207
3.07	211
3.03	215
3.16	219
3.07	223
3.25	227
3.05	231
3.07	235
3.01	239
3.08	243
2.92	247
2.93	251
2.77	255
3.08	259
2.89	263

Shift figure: 2.95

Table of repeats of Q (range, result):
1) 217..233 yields 3.05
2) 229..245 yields 3.01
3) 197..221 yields 2.97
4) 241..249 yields 2.92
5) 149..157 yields 2.93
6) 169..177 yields 2.99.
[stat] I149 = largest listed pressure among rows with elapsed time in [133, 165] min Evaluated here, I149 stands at 3.09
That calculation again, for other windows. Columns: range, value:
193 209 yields 3.24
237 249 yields 3.08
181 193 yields 3.27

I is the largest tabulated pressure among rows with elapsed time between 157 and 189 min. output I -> 3.27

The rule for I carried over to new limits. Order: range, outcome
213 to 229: 3.25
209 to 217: 3.07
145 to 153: 3.02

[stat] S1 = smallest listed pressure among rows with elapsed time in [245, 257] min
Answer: 2.77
